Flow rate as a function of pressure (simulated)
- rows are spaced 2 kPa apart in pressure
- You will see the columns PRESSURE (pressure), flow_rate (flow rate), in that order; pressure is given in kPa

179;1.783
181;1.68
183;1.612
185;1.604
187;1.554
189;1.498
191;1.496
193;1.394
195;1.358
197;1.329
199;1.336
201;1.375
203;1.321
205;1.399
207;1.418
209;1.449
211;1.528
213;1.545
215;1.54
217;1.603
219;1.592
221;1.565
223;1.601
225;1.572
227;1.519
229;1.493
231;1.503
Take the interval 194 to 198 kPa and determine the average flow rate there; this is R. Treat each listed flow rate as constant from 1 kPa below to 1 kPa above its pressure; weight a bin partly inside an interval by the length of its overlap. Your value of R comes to 1.34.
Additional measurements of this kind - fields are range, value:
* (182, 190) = 1.57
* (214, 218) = 1.57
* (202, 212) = 1.42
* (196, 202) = 1.35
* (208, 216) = 1.52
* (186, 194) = 1.49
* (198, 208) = 1.37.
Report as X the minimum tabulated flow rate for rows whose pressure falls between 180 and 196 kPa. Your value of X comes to 1.358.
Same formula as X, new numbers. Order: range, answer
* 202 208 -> 1.321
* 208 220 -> 1.449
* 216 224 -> 1.565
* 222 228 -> 1.519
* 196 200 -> 1.329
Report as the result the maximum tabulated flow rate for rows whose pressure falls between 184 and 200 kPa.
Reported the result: 1.604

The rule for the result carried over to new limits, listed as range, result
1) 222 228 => 1.601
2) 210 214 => 1.545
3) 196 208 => 1.418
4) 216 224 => 1.603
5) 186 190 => 1.554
